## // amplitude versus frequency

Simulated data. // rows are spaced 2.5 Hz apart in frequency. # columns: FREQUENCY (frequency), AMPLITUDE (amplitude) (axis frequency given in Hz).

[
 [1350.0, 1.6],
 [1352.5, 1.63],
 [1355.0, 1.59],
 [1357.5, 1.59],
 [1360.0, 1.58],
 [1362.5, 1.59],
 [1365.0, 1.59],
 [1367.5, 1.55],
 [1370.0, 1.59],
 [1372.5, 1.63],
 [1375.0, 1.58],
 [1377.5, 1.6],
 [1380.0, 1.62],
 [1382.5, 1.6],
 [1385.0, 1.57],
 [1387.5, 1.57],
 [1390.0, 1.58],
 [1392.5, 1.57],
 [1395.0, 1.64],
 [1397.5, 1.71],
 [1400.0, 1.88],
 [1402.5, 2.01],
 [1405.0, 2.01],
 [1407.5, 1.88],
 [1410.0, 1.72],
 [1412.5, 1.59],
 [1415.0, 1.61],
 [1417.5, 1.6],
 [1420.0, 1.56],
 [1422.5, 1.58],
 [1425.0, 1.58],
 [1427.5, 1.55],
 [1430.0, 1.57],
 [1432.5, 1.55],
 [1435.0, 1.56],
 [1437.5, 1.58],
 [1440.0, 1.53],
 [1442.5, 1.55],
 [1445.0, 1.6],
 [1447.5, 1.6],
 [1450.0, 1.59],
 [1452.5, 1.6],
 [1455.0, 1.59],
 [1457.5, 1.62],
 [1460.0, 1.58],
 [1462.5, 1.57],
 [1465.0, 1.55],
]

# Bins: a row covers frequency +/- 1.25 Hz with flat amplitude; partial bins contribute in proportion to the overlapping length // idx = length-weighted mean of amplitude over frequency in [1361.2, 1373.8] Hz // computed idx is 1.59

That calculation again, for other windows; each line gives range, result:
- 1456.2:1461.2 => 1.6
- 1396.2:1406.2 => 1.9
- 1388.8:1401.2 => 1.68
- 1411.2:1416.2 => 1.6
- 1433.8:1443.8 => 1.56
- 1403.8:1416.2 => 1.76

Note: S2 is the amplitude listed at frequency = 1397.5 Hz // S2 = 1.71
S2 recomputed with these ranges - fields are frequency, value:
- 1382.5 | 1.6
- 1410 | 1.72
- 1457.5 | 1.62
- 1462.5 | 1.57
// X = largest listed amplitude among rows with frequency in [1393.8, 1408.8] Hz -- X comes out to 2.01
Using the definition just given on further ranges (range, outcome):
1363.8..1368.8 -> 1.59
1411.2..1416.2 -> 1.61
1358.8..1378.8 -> 1.63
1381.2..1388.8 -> 1.6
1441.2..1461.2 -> 1.62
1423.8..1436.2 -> 1.58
